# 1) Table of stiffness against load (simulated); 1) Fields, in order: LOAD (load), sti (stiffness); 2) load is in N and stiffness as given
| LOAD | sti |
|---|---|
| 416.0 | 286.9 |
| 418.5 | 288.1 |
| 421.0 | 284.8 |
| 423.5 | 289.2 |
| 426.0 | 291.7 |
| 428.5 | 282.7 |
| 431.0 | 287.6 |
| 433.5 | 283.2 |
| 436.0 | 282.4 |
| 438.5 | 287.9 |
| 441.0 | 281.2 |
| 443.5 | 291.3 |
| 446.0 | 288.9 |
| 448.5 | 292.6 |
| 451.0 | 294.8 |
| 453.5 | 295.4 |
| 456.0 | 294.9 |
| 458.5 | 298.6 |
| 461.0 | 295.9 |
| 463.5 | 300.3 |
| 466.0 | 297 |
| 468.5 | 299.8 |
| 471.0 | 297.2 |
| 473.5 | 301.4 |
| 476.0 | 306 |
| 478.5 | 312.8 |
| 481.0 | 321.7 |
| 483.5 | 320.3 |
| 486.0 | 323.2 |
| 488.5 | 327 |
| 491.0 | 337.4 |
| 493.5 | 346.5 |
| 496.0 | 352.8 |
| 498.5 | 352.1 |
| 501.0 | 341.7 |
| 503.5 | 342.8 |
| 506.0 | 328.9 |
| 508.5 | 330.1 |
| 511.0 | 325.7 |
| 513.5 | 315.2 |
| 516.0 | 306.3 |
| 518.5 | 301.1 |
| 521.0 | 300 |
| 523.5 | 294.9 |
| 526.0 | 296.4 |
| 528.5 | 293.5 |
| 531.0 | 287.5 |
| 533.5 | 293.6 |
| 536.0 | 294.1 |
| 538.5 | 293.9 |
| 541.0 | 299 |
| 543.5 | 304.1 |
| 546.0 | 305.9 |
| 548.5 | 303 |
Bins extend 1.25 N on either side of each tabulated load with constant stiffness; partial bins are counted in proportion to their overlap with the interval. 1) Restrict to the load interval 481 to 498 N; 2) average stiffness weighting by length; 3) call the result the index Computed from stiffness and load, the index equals 334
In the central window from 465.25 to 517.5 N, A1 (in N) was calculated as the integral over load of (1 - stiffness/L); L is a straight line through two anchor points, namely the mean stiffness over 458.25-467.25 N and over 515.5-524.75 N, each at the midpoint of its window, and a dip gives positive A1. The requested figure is -4.2 N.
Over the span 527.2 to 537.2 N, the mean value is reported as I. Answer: 292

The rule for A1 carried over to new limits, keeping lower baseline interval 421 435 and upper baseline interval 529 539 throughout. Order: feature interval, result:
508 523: -1.0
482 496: -2.1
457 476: -0.7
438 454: -0.1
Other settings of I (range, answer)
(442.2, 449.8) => 291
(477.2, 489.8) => 321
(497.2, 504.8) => 345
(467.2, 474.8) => 299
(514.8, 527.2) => 300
